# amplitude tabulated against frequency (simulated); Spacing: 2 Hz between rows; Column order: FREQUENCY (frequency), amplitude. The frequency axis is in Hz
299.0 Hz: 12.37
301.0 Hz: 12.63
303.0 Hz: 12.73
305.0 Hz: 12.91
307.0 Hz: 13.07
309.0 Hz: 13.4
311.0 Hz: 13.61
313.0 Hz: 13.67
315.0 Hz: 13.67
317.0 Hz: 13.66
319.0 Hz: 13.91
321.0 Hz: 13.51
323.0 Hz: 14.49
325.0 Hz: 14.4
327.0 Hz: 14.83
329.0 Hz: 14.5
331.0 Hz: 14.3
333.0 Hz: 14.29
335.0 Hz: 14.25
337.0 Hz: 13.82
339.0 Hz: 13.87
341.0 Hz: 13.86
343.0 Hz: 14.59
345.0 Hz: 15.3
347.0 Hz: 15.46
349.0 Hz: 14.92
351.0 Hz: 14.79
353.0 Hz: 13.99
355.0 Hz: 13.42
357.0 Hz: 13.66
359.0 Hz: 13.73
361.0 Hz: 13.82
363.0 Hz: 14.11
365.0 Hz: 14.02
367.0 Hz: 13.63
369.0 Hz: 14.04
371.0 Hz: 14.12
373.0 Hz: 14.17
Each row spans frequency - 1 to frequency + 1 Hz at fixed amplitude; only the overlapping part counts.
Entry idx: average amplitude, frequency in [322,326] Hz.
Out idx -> 14.4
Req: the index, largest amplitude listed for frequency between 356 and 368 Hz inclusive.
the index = 14.11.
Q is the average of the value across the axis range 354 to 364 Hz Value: 13.7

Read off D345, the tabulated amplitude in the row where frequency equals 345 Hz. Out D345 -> 15.3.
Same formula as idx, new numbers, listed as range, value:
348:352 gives 14.9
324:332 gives 14.5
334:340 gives 14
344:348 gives 15.4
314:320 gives 13.7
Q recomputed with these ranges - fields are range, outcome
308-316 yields 13.6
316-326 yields 14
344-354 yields 14.9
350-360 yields 13.9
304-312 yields 13.2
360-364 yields 14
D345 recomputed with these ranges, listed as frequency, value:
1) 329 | 14.5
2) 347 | 15.46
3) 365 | 14.02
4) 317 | 13.66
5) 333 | 14.29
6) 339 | 13.87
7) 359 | 13.73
